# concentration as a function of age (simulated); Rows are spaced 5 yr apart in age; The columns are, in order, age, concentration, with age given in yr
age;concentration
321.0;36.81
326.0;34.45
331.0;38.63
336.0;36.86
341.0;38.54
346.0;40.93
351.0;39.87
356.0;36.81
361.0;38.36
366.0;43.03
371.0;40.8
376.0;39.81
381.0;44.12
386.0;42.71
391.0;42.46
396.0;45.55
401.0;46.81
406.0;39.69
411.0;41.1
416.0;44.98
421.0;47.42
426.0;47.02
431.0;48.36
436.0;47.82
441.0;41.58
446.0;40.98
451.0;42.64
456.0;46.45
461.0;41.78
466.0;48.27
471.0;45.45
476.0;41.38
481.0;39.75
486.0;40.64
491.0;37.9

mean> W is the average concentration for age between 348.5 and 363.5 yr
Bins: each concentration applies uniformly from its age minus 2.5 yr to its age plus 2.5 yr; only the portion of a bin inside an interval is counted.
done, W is 38.3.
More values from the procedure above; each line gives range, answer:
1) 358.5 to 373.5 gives 40.7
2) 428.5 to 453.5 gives 44.3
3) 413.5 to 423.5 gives 46.2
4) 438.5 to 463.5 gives 42.7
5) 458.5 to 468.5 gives 45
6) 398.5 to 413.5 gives 42.5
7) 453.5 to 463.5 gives 44.1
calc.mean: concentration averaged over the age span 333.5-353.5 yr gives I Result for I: 39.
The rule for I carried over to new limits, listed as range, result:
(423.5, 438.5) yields 47.7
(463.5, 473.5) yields 46.9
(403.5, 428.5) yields 44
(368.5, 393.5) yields 42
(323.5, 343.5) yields 37.1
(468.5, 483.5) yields 42.2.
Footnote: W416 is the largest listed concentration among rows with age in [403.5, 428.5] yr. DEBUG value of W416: 47.42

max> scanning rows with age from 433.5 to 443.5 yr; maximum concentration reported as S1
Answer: 47.82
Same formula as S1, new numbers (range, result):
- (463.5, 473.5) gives 48.27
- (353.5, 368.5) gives 43.03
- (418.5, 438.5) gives 48.36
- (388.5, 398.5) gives 45.55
